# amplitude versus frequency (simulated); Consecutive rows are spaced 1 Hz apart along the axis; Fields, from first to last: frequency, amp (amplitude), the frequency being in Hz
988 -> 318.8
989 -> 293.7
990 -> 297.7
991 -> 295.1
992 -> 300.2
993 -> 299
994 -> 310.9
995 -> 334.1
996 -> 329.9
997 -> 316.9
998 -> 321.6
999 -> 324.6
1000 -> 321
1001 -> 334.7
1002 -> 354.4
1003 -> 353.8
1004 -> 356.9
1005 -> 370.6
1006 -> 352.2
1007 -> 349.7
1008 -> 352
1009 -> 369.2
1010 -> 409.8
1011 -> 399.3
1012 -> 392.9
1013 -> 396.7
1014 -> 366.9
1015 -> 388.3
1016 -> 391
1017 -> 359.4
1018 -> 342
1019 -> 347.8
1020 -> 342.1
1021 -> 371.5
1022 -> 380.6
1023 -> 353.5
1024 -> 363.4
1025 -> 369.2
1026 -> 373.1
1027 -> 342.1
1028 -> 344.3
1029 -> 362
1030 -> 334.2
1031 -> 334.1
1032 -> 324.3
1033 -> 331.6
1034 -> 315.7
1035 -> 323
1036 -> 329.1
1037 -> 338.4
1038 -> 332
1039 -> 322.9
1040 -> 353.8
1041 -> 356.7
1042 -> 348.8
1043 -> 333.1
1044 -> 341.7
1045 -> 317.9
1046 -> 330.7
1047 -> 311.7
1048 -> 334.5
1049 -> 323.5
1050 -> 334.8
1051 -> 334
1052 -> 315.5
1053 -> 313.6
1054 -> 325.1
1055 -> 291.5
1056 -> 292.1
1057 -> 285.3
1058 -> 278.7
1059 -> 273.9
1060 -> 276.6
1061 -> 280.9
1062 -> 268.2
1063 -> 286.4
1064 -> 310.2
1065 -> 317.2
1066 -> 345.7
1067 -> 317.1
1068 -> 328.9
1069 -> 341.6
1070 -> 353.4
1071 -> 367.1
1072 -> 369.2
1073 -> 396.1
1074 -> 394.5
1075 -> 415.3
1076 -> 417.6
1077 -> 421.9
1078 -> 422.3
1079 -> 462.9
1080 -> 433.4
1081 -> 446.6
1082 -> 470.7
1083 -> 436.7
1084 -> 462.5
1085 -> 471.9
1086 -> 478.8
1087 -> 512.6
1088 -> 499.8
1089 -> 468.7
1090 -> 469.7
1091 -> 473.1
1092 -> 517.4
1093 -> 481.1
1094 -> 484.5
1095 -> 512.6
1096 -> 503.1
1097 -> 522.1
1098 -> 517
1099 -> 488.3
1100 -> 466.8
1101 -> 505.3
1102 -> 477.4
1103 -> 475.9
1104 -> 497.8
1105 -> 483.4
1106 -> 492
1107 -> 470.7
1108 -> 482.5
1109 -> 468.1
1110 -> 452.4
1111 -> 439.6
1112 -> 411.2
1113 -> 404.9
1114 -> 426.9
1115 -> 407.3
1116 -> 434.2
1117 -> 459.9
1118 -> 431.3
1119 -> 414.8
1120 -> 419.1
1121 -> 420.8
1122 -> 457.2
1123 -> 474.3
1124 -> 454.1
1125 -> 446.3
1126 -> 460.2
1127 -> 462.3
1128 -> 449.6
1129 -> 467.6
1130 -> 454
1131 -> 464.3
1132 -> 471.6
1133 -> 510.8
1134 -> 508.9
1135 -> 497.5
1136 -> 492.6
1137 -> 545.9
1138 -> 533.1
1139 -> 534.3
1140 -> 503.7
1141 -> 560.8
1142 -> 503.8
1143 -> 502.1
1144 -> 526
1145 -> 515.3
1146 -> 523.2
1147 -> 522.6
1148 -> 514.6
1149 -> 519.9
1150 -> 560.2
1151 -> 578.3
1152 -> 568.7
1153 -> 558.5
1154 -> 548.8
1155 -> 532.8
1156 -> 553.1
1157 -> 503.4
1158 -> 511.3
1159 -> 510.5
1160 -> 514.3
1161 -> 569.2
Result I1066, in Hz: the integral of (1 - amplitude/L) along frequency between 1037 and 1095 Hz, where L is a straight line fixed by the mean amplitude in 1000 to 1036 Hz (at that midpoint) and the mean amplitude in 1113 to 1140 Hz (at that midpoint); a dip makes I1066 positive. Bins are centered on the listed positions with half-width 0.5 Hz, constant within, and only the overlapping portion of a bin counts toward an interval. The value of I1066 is 4.7 Hz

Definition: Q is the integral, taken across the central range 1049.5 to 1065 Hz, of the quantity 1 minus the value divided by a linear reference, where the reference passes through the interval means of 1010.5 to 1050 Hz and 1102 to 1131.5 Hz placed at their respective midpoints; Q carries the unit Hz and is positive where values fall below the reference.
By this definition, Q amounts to 3.4 Hz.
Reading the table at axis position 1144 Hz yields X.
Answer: 526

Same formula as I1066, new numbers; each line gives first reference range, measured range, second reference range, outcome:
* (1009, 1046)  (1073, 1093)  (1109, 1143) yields -1.83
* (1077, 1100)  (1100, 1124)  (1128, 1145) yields 1.82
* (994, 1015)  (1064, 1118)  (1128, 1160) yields 1.58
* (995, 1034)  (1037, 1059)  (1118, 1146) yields 3.89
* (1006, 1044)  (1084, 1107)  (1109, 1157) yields -2.54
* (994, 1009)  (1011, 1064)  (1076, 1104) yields 7.83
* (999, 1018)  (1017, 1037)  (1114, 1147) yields 1.88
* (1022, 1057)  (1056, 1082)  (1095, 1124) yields 2.40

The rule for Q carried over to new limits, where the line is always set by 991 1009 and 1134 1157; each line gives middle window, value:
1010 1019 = -0.7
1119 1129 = 1.1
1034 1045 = 1.5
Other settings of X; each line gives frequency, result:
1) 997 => 316.9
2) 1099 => 488.3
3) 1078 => 422.3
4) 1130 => 454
